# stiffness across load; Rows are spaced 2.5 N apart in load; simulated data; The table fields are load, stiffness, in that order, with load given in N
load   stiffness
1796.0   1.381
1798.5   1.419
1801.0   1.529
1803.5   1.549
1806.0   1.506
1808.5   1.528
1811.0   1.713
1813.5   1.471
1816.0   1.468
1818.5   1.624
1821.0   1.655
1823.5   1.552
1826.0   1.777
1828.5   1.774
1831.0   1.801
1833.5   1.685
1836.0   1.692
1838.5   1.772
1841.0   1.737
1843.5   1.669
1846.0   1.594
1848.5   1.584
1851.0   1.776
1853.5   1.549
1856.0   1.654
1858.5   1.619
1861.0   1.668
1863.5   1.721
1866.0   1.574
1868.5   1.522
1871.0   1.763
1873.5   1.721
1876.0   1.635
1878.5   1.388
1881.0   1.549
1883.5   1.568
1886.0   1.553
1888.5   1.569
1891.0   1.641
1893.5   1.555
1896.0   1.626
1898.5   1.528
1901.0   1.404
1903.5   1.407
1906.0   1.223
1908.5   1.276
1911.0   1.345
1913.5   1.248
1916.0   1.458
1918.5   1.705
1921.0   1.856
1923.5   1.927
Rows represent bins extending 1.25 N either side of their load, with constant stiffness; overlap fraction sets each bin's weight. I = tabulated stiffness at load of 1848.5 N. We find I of 1.584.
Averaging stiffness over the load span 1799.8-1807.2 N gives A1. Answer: 1.53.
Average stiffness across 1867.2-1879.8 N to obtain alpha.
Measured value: 1.61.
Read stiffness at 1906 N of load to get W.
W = 1.223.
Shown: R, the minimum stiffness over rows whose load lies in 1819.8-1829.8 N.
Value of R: 1.552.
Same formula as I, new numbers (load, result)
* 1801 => 1.529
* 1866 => 1.574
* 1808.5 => 1.528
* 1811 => 1.713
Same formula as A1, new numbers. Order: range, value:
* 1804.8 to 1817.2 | 1.54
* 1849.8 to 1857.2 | 1.66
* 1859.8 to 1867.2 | 1.65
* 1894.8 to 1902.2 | 1.52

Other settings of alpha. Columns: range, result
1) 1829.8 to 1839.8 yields 1.74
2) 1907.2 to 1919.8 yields 1.41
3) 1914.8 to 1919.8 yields 1.59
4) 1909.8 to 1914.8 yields 1.3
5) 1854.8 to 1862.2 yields 1.65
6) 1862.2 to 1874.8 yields 1.66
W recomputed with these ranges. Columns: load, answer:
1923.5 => 1.927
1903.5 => 1.407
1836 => 1.692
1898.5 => 1.528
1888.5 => 1.569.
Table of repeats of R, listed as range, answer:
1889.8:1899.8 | 1.528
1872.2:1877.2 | 1.635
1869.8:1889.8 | 1.388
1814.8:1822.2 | 1.468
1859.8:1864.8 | 1.668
